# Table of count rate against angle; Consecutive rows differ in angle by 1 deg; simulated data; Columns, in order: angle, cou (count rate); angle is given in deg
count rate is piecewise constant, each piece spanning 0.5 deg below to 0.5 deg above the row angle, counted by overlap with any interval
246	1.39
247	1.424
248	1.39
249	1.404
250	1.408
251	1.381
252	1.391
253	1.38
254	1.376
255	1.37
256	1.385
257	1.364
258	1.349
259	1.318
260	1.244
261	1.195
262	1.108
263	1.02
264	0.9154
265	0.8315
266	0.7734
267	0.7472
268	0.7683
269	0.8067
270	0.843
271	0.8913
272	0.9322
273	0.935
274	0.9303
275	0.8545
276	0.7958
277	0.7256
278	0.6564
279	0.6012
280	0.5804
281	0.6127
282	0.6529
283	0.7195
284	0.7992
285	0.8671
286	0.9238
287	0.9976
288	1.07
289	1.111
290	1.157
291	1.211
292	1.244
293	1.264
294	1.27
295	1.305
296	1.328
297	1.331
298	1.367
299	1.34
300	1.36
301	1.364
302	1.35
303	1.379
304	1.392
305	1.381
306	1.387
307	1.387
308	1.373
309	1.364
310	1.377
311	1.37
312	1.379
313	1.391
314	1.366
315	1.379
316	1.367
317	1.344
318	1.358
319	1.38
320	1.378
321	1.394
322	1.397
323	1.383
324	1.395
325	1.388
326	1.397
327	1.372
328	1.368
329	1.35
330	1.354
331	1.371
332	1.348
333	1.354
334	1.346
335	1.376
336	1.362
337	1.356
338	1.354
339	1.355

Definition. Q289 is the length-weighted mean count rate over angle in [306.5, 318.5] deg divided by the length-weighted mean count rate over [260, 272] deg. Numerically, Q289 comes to 1.5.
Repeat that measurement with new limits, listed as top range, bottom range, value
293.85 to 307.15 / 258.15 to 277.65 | 1.45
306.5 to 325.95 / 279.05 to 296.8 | 1.38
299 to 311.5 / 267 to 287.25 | 1.73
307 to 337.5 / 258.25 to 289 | 1.56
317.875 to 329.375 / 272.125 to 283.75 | 1.86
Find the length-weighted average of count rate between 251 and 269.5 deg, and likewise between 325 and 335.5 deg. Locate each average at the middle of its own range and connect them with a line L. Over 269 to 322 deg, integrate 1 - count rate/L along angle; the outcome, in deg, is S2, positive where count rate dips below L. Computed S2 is 4.9 deg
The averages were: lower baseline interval 1.14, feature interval 1.14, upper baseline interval 1.36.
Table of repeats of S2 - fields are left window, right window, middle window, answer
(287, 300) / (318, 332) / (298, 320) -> -1.04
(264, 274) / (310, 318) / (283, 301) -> -0.74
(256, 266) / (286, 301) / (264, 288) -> 7.75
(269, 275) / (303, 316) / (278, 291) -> 2.65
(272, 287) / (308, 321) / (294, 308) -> -2.68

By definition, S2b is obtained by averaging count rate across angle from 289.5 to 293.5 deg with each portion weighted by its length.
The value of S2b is 1.22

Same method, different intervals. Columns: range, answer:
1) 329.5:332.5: 1.36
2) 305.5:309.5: 1.38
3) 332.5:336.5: 1.36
